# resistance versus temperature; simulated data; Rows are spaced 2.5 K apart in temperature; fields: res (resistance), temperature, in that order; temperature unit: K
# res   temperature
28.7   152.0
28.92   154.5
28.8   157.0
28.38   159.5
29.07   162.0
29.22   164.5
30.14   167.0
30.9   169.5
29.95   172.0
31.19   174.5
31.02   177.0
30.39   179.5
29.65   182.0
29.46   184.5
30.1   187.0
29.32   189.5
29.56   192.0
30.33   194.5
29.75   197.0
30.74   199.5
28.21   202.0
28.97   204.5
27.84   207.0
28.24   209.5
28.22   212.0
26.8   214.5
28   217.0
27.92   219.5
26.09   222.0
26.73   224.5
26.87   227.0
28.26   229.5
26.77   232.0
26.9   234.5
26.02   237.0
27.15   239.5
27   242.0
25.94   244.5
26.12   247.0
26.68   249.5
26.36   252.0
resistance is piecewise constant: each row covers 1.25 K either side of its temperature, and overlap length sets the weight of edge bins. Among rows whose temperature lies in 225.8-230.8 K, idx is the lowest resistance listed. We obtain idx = 26.87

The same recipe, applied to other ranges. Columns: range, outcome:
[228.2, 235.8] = 26.77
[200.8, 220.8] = 26.8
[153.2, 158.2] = 28.8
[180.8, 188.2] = 29.46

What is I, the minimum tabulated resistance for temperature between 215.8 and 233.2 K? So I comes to 26.09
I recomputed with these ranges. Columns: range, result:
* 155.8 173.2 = 28.38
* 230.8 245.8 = 25.94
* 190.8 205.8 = 28.21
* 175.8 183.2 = 29.65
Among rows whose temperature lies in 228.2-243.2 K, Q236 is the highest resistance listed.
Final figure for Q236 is 28.26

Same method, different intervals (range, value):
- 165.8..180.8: 31.19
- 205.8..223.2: 28.24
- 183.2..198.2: 30.33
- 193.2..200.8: 30.74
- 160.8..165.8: 29.22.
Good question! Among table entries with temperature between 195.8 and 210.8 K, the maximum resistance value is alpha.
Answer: 30.74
